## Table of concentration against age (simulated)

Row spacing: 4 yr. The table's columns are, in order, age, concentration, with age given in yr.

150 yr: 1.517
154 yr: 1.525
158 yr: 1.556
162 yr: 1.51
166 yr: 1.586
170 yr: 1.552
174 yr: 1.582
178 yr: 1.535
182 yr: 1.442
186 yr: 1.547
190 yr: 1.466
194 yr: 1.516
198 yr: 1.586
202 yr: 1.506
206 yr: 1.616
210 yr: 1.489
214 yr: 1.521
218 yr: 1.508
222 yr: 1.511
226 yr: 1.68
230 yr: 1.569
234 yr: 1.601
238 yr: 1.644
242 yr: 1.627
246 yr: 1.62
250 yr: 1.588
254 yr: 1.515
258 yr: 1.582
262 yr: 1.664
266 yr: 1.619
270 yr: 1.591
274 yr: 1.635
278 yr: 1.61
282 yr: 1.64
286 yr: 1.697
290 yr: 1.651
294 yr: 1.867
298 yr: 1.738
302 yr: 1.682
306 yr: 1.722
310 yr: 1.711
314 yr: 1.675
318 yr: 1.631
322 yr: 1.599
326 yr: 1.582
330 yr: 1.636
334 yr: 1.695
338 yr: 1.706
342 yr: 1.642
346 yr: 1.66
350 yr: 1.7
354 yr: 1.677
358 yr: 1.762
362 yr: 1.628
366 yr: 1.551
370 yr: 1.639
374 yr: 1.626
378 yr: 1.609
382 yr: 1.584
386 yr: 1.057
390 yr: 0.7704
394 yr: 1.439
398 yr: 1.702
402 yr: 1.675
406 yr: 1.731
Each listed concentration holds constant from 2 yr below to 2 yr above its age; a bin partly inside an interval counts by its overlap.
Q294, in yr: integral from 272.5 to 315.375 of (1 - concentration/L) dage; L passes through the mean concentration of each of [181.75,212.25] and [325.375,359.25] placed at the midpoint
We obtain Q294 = -1.82 yr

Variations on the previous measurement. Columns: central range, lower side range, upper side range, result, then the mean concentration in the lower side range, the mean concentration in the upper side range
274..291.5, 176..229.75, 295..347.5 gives -0.23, 1.53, 1.67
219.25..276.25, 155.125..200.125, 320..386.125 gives -1.15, 1.53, 1.62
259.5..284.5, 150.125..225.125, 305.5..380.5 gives -0.45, 1.53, 1.65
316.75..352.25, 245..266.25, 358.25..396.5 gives -3.51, 1.6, 1.45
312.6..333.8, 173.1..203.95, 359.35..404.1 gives -1.89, 1.52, 1.48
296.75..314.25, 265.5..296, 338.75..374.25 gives -0.47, 1.67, 1.66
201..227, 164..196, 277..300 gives 0.65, 1.53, 1.7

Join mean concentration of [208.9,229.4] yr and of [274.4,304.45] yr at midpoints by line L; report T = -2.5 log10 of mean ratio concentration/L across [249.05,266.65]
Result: 0.02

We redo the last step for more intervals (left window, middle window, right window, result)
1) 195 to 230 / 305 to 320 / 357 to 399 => -0.120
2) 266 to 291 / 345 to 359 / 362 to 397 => -0.145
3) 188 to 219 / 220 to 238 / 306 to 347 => -0.029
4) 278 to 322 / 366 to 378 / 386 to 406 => -0.102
